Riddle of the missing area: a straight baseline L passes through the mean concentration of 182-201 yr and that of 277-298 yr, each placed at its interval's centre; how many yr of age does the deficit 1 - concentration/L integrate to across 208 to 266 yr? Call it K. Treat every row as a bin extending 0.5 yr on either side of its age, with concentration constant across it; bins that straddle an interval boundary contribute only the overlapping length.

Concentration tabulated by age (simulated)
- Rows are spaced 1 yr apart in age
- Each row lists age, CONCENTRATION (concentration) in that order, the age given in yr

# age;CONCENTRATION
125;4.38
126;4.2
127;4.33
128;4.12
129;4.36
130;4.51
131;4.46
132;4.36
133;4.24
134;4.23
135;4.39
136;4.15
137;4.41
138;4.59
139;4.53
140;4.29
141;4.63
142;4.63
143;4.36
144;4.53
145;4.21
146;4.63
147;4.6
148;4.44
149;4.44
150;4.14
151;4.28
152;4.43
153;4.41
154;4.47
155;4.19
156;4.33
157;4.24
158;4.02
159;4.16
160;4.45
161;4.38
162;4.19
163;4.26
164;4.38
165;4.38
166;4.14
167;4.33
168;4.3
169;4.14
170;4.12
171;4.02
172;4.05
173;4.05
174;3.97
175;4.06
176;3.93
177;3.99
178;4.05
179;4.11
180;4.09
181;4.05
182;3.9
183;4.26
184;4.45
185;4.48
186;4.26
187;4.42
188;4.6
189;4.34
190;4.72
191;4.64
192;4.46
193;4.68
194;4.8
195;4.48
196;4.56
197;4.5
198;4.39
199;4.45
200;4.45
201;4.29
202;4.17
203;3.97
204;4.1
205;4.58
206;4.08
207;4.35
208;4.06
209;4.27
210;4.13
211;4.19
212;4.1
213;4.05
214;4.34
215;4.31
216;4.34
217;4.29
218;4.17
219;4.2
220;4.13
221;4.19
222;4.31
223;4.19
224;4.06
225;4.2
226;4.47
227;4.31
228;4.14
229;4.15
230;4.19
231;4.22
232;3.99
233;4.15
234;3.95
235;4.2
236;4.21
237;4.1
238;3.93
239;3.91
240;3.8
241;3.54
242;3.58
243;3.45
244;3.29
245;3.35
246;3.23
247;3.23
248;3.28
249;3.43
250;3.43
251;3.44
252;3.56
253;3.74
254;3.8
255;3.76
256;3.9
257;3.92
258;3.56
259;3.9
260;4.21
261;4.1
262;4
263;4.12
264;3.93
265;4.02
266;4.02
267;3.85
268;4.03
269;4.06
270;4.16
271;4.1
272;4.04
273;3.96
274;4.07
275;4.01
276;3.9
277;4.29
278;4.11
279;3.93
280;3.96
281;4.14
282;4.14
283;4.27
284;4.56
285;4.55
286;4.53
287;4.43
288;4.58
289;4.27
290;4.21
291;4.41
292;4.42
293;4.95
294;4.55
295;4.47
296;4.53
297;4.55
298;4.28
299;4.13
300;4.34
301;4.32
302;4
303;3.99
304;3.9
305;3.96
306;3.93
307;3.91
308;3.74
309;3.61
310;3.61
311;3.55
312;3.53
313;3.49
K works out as 6.3 yr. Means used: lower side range 4.48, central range 3.95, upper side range 4.37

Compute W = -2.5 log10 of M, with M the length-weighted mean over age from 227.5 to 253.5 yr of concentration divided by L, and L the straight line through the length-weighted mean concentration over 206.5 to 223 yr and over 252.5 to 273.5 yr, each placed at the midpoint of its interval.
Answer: 0.09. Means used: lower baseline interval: 4.21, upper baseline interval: 3.96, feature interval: 3.75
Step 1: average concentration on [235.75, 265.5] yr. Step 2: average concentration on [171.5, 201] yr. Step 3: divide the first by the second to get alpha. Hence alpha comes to 0.9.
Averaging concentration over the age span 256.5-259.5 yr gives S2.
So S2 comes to 3.79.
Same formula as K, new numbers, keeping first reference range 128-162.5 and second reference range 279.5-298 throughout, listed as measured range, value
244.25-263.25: 3.2 yr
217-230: 0.5 yr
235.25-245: 1.4 yr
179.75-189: 0.2 yr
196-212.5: 0.5 yr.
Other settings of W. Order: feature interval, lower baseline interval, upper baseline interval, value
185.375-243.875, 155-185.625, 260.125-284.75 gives -0.02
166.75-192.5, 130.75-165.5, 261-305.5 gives 0.03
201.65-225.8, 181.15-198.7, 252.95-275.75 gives 0.03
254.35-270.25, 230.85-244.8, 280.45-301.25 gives 0.04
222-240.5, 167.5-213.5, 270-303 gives 0.04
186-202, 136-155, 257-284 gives -0.05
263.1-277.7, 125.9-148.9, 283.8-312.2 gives 0.05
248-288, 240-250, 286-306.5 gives -0.05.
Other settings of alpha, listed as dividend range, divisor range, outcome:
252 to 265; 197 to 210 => 0.91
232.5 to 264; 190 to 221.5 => 0.87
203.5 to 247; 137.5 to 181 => 0.95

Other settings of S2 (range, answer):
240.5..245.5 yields 3.44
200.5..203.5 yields 4.14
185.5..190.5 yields 4.47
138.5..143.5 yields 4.49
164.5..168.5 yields 4.29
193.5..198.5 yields 4.55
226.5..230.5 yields 4.2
